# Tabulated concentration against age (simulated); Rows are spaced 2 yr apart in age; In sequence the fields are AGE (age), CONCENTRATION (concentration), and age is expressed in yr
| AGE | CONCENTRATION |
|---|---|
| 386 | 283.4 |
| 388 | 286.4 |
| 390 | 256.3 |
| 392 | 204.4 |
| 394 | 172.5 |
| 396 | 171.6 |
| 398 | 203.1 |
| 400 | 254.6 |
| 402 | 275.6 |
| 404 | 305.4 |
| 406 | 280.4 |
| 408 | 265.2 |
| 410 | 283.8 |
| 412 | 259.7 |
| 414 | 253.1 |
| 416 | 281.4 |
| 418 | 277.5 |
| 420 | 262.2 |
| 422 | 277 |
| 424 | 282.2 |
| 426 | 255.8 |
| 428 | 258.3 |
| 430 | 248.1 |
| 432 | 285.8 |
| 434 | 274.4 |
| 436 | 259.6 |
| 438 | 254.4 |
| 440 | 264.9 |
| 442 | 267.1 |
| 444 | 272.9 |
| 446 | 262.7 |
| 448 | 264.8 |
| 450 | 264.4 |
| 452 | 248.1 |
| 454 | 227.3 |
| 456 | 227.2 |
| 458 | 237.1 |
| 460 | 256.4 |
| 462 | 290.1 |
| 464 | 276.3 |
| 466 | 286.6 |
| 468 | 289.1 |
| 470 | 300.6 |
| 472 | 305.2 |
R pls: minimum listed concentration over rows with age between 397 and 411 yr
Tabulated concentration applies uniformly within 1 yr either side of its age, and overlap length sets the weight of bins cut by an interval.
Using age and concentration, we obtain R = 203.1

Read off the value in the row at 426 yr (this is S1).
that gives 255.8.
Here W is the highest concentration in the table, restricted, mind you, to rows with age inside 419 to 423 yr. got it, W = 277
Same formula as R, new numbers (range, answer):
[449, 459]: 227.2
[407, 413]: 259.7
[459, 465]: 256.4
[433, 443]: 254.4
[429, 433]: 248.1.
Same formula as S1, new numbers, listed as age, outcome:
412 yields 259.7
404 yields 305.4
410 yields 283.8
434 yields 274.4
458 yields 237.1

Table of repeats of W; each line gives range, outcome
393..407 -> 305.4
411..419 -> 281.4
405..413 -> 283.8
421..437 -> 285.8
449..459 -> 264.4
